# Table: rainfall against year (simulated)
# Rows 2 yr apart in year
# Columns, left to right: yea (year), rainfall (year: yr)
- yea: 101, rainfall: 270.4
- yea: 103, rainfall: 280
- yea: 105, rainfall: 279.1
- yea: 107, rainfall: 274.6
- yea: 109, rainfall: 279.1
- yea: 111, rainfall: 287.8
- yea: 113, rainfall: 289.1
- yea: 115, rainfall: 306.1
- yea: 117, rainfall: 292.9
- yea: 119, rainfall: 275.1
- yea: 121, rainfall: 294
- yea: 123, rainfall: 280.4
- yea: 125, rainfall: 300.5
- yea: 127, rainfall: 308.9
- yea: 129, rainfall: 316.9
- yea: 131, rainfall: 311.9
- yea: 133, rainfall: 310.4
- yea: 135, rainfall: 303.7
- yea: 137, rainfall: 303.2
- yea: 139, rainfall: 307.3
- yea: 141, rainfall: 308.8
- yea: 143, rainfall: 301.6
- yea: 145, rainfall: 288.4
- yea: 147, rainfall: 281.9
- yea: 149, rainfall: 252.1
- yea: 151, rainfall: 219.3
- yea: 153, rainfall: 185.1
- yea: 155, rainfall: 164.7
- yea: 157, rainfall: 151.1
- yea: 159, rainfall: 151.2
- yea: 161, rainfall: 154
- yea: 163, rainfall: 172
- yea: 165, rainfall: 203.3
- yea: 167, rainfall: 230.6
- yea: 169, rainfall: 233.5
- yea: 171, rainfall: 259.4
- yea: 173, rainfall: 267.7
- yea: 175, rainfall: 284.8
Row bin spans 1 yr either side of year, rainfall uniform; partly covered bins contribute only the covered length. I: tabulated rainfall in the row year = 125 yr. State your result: 300.5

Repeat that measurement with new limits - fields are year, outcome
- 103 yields 280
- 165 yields 203.3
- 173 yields 267.7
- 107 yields 274.6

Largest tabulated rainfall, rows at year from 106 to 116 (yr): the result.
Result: 306.1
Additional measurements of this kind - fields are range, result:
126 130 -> 316.9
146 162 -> 281.9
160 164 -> 172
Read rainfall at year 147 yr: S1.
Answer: 281.9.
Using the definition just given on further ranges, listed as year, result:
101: 270.4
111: 287.8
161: 154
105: 279.1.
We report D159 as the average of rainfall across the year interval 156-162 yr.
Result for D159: 152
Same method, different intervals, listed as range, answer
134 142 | 306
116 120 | 284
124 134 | 310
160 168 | 190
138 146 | 302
